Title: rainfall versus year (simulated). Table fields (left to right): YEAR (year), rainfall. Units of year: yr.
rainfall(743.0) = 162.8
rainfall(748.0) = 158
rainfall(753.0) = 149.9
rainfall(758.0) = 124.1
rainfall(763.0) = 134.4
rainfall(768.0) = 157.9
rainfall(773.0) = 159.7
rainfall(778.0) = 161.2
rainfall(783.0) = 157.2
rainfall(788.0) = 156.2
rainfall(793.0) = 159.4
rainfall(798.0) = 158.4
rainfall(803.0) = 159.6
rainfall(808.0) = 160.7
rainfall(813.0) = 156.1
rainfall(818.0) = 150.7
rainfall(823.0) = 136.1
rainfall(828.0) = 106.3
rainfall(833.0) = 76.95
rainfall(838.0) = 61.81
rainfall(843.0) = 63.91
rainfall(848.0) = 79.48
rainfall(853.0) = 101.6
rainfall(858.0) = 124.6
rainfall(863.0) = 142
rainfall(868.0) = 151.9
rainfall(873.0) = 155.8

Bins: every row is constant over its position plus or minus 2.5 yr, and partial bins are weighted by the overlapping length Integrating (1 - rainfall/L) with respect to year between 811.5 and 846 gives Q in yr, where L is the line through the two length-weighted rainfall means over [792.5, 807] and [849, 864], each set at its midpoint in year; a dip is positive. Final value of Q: 8.4 yr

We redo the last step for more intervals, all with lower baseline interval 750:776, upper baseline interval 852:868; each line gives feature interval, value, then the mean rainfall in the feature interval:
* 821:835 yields 2.9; 106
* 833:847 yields 6.9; 67.2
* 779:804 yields -3.1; 158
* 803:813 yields -1.5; 159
